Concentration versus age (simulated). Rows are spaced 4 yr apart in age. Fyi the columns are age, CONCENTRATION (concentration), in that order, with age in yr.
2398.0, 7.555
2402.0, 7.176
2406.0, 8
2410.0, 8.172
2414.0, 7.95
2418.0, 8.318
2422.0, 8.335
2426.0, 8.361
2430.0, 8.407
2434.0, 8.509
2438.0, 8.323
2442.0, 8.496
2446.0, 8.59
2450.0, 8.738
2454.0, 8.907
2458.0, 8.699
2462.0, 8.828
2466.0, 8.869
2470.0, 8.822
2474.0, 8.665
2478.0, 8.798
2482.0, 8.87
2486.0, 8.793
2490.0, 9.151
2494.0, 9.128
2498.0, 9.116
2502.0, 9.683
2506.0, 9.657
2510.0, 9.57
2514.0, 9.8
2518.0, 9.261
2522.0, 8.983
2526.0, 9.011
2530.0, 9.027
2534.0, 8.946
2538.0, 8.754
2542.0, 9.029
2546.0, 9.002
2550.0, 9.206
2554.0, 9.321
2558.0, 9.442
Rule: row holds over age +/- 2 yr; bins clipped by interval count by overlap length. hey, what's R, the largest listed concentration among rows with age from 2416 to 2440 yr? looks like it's 8.509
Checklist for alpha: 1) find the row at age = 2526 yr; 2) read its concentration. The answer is 9.011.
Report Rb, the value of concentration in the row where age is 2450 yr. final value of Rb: 8.738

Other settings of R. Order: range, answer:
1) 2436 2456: 8.907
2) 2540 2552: 9.206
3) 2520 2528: 9.011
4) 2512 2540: 9.8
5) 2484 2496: 9.151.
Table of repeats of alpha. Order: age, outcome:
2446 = 8.59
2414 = 7.95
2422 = 8.335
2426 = 8.361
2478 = 8.798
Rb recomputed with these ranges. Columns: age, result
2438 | 8.323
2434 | 8.509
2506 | 9.657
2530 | 9.027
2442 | 8.496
